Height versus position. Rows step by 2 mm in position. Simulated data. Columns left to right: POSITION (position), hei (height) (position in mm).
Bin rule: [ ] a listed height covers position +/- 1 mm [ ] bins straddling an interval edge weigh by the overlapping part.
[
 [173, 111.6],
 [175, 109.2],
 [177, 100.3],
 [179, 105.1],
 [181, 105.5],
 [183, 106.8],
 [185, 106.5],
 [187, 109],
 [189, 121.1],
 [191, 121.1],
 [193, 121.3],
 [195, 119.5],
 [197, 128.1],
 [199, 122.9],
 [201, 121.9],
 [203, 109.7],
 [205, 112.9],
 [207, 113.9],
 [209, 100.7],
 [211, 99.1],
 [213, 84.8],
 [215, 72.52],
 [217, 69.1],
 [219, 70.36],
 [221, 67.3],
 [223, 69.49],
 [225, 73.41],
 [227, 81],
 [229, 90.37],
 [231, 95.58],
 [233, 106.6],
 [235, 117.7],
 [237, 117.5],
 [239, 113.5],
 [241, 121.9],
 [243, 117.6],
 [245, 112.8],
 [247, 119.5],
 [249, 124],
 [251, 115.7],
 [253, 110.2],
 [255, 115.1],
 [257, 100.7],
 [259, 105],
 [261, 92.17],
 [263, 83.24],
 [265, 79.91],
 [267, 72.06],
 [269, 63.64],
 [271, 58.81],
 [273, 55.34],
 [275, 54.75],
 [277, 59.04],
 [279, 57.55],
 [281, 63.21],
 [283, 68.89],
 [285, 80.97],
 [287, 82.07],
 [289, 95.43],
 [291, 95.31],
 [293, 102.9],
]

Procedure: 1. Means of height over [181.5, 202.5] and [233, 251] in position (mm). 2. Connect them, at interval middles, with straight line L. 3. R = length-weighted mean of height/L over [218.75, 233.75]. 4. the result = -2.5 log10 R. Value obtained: 0.39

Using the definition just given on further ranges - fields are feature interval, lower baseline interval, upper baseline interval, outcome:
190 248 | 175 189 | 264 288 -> -0.14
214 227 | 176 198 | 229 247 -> 0.50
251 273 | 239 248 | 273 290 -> 0.09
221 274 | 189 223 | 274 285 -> -0.21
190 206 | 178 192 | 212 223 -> -0.25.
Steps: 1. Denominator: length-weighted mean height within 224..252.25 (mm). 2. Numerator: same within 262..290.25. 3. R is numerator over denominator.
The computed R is 0.65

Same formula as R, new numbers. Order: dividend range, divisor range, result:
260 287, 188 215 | 0.61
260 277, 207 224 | 0.85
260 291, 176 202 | 0.63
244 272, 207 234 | 1.15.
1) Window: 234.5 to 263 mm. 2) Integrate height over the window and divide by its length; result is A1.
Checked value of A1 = 112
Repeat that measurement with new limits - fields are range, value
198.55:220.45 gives 96.7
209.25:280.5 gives 89.8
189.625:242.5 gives 101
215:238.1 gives 86.6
